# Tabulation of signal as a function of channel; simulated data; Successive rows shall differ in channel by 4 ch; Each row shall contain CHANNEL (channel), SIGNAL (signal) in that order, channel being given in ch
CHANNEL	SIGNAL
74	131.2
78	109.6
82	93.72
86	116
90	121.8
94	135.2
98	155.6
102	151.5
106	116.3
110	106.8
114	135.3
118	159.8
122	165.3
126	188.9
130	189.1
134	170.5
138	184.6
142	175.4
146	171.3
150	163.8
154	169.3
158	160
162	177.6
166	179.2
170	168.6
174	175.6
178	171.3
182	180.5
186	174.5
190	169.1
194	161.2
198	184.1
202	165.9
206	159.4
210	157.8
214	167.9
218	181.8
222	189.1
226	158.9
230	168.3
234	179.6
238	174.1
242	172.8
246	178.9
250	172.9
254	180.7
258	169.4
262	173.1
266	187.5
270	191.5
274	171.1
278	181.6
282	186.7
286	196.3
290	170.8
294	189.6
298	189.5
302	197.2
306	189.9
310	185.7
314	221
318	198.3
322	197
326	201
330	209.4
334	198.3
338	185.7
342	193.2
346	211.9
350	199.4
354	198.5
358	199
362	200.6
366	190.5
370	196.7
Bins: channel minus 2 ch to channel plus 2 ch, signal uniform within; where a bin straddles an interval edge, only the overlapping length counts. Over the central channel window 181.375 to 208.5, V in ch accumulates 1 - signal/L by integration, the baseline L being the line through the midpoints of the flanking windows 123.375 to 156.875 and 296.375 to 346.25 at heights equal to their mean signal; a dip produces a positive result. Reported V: 1.9 ch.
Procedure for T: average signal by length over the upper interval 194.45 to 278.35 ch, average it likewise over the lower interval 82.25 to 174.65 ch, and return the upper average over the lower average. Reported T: 1.1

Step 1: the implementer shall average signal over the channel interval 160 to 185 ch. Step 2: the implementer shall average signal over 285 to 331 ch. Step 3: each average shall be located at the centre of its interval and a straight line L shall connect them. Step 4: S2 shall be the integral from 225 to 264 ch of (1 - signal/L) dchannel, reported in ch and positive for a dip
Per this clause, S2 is 2.7 ch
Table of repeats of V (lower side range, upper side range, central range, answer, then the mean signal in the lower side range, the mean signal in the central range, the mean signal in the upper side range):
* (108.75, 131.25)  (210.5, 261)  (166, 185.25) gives -1.02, 158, 175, 174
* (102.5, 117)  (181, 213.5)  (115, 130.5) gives -4.66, 126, 172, 169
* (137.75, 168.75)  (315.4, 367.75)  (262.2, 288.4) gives 0.66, 172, 185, 199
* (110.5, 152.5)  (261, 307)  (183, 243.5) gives 2.17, 168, 171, 186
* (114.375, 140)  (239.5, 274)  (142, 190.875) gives 0.86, 174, 172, 178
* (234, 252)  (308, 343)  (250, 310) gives 0.74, 175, 184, 199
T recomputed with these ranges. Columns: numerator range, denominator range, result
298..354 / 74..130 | 1.45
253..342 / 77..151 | 1.28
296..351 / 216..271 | 1.12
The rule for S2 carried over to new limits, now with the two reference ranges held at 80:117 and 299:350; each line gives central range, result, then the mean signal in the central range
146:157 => -1.8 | 167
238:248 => -0.2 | 176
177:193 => -2.0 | 173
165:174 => -1.5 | 174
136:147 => -2.9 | 178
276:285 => 0.0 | 186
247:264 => 0.2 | 174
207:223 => -0.8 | 172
